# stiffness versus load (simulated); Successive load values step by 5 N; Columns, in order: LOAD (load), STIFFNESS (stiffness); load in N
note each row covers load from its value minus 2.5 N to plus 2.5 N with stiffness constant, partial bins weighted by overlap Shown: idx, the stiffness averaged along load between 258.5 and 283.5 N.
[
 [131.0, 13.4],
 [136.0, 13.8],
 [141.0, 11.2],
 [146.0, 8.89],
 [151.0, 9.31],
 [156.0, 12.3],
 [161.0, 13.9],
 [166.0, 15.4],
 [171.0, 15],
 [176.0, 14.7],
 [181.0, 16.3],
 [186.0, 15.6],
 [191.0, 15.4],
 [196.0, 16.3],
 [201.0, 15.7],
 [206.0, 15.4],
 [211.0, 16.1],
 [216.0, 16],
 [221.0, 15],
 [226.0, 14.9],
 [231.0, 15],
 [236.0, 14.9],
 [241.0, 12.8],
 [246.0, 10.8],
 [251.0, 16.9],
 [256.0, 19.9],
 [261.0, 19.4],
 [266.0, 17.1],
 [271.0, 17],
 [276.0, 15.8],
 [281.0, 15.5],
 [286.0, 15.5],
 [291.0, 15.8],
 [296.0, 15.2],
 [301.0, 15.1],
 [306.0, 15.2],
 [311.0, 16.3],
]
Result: 17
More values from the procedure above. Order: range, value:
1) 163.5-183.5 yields 15.3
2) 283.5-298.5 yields 15.5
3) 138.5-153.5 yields 9.8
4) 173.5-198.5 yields 15.7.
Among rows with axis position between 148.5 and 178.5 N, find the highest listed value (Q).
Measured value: 15.4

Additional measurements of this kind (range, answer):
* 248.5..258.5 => 19.9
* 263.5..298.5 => 17.1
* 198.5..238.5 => 16.1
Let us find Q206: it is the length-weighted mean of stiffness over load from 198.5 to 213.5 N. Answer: 15.7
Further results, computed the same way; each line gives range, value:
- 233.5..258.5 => 15.1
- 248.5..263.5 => 18.7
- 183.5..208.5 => 15.7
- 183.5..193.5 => 15.5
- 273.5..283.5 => 15.7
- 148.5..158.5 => 10.8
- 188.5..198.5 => 15.8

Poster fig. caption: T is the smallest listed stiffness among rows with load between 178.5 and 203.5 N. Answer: 15.4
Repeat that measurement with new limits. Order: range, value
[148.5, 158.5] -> 9.31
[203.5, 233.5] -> 14.9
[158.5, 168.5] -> 13.9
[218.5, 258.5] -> 10.8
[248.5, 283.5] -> 15.5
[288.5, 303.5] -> 15.1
